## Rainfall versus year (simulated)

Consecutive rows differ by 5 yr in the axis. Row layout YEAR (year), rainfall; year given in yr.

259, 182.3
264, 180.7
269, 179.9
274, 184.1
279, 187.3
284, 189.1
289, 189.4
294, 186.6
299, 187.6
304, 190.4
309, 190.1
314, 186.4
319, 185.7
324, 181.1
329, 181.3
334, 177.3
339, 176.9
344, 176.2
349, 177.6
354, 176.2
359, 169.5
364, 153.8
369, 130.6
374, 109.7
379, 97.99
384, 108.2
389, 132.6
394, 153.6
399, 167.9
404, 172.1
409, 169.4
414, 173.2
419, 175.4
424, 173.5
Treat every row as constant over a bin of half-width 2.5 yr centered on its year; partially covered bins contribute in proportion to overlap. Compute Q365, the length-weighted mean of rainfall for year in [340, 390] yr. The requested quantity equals 145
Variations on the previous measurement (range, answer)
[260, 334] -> 185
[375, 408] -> 139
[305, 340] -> 183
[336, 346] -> 177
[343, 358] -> 176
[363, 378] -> 126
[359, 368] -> 154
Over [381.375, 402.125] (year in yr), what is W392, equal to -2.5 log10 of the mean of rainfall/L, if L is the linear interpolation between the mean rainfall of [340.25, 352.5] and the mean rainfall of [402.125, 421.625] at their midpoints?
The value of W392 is 0.225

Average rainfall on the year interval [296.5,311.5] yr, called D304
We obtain 189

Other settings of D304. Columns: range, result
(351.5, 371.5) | 158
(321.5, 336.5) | 180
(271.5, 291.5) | 187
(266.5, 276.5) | 182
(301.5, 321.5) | 188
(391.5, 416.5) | 167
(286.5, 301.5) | 188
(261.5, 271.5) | 180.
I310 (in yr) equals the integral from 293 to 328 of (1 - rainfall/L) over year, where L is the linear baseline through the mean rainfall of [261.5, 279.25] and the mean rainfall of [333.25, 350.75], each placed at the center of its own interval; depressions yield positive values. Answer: -1.4 yr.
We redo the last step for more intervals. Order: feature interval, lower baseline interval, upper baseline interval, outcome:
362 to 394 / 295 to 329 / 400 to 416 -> 9.4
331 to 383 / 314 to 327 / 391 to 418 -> 6.9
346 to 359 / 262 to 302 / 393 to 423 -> 0.1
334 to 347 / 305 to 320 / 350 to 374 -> -0.6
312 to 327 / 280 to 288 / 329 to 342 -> -0.2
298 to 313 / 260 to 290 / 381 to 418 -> -1.0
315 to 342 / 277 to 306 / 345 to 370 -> -0.9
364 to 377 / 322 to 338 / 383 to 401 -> 2.5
